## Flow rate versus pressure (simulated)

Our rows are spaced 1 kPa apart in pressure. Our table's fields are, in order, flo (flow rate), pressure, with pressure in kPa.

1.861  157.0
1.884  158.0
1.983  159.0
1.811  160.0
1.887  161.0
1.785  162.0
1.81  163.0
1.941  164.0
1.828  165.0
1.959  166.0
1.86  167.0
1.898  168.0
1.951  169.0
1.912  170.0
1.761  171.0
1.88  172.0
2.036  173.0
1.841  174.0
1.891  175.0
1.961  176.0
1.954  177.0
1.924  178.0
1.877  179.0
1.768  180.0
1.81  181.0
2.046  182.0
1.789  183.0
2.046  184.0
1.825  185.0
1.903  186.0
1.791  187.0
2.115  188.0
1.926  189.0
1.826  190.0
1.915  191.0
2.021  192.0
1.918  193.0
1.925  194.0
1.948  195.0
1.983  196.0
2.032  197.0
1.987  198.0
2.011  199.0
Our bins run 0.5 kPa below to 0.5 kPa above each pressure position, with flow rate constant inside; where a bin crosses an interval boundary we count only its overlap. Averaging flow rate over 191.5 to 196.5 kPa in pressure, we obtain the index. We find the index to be 1.96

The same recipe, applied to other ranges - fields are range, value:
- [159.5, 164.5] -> 1.85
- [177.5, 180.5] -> 1.86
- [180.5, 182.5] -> 1.93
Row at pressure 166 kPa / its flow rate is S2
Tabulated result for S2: 1.959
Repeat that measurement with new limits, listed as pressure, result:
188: 2.115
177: 1.954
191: 1.915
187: 1.791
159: 1.983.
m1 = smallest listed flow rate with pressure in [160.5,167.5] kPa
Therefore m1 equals 1.785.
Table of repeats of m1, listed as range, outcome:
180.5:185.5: 1.789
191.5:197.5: 1.918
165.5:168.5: 1.86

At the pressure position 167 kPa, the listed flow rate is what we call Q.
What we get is 1.86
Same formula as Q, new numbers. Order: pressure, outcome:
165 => 1.828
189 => 1.926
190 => 1.826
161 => 1.887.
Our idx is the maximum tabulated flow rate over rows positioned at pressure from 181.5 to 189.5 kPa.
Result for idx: 2.115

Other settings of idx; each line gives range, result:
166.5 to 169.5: 1.951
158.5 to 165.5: 1.983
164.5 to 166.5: 1.959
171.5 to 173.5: 2.036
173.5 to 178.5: 1.961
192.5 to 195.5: 1.948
